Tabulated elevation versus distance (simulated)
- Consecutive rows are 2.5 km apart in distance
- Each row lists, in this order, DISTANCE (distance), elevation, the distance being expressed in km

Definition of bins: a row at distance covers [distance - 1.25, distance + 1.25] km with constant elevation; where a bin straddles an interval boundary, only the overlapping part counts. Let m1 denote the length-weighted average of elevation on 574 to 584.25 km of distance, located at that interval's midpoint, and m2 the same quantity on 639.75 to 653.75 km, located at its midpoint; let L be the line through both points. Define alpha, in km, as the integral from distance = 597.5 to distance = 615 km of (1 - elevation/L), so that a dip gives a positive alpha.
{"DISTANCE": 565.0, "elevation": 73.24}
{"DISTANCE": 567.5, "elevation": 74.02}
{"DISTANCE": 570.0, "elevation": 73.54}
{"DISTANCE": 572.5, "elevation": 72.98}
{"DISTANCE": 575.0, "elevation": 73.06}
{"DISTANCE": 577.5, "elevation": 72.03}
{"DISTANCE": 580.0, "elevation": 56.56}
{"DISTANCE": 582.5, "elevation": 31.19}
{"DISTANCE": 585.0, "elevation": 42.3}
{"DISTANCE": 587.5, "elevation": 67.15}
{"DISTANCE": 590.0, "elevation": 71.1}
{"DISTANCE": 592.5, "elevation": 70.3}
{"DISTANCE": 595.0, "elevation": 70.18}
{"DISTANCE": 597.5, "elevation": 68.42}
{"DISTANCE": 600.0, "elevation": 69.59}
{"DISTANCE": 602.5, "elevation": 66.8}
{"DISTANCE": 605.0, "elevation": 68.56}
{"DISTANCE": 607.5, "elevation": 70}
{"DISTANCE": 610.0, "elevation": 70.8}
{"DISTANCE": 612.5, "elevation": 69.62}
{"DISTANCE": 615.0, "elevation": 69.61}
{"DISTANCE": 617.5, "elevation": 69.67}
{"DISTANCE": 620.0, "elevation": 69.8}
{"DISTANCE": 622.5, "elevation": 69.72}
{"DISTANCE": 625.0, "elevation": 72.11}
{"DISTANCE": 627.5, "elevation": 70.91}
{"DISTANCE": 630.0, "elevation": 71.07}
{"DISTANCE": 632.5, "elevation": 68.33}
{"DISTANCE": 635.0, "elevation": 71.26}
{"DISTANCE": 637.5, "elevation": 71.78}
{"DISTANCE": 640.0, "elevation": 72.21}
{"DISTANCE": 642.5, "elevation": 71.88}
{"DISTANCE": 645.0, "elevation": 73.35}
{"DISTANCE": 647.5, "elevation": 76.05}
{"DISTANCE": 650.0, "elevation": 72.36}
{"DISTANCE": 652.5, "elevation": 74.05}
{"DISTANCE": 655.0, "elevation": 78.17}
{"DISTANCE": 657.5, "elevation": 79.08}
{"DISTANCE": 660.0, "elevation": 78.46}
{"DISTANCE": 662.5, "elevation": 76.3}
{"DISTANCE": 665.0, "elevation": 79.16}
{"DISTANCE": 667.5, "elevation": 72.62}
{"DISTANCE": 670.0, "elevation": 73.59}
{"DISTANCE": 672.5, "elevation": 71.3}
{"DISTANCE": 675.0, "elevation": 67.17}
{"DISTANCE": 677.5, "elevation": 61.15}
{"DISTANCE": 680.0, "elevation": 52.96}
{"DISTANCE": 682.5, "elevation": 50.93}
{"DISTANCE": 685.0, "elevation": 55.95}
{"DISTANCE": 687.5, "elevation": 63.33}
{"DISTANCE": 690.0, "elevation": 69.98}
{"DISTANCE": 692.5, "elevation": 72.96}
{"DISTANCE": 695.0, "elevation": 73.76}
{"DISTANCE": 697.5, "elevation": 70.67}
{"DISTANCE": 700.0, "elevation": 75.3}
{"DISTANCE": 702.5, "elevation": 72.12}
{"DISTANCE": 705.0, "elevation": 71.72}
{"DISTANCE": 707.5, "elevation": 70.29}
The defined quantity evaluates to -1.5 km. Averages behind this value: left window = 57.1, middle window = 69.2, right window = 73.4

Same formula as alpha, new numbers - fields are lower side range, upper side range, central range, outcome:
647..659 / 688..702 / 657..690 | 2.9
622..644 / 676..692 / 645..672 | -4.3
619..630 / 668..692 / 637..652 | -1.1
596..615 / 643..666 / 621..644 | 0.6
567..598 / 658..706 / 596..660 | -4.7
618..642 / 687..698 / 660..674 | -0.8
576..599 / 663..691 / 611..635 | -2.7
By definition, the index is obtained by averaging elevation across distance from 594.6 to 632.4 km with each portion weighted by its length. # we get 69.7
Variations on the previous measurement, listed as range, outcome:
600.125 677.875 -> 71.9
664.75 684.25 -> 65.2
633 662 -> 74.3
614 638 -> 70.4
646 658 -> 75.7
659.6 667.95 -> 76.8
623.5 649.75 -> 71.9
